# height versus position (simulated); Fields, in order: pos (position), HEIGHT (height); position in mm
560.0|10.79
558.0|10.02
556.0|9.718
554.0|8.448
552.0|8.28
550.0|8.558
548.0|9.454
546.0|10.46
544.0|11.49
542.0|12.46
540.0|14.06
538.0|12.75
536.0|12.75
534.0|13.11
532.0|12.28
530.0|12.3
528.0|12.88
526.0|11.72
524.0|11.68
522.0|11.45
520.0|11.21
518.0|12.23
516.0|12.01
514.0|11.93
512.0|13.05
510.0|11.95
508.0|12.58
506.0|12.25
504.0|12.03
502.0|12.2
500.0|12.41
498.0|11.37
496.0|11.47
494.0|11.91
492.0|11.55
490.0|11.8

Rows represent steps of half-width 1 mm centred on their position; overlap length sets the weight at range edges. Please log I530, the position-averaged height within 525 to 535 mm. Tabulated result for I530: 12.5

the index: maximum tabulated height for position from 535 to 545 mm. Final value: 14.06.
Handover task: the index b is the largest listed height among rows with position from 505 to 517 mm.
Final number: 13.05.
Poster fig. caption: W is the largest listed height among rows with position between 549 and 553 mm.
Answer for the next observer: 8.558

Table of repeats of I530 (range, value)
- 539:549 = 11.6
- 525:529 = 12.3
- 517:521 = 11.7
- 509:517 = 12.2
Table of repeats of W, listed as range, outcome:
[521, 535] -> 13.11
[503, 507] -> 12.25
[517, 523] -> 12.23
